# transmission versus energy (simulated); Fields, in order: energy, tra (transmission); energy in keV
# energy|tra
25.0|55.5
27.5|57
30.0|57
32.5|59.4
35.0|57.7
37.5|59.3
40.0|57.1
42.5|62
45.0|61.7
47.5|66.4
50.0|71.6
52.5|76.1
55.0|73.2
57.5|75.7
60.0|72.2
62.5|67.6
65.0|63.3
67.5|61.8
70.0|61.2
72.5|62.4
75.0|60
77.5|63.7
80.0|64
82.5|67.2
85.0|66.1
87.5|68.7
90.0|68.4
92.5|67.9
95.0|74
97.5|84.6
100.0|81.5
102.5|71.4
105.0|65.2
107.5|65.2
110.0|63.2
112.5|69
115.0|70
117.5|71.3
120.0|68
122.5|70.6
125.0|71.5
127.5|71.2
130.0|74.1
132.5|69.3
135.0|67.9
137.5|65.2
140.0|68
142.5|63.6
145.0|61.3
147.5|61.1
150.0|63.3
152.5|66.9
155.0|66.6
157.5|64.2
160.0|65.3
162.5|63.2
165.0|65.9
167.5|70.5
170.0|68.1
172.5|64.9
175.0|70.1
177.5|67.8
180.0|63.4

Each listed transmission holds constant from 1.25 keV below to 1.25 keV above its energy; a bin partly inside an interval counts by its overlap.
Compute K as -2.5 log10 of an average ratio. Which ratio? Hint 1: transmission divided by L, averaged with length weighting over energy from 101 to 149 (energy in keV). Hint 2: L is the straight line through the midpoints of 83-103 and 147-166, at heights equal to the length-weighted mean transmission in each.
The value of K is 0.01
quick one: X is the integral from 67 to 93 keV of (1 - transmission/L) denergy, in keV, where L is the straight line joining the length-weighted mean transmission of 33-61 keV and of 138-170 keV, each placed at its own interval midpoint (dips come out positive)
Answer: 0.5 keV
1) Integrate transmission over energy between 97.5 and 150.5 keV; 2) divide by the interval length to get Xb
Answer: 68.6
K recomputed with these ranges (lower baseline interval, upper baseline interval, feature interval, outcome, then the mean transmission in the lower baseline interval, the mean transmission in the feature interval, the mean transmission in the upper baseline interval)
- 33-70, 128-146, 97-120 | -0.06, 65.8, 70.7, 67.3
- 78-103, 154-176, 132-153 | 0.05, 71.1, 65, 66.5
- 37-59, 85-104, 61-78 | 0.12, 67.3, 63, 73.2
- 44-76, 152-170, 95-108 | -0.11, 67.3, 74.1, 66.2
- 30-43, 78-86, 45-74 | -0.10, 58.7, 68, 65.6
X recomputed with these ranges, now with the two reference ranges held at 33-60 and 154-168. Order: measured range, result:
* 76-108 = -1.9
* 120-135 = -1.1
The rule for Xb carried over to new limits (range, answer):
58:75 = 64.9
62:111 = 67.4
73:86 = 64.1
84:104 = 72.8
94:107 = 74.8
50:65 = 72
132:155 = 65.1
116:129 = 70.6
